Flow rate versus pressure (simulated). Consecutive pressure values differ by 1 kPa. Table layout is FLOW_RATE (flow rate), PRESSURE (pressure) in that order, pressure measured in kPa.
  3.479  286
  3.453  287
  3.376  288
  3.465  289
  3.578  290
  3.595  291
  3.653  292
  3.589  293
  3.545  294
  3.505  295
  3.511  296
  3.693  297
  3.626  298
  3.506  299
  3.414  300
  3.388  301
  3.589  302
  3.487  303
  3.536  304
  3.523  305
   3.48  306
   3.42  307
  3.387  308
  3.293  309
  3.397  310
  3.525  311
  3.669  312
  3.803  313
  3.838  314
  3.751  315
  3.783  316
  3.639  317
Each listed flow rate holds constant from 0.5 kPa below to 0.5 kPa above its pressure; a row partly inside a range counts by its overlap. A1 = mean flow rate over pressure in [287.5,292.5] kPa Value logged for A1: 3.53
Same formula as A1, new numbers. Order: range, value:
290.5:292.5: 3.62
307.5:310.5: 3.36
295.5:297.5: 3.6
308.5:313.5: 3.54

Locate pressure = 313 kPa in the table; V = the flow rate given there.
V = 3.803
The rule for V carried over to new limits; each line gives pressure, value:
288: 3.376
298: 3.626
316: 3.783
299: 3.506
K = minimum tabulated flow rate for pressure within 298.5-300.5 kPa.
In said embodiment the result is 3.414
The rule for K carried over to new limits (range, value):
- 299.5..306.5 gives 3.388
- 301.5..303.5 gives 3.487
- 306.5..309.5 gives 3.293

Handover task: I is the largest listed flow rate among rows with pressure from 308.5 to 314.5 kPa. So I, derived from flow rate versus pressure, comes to 3.838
